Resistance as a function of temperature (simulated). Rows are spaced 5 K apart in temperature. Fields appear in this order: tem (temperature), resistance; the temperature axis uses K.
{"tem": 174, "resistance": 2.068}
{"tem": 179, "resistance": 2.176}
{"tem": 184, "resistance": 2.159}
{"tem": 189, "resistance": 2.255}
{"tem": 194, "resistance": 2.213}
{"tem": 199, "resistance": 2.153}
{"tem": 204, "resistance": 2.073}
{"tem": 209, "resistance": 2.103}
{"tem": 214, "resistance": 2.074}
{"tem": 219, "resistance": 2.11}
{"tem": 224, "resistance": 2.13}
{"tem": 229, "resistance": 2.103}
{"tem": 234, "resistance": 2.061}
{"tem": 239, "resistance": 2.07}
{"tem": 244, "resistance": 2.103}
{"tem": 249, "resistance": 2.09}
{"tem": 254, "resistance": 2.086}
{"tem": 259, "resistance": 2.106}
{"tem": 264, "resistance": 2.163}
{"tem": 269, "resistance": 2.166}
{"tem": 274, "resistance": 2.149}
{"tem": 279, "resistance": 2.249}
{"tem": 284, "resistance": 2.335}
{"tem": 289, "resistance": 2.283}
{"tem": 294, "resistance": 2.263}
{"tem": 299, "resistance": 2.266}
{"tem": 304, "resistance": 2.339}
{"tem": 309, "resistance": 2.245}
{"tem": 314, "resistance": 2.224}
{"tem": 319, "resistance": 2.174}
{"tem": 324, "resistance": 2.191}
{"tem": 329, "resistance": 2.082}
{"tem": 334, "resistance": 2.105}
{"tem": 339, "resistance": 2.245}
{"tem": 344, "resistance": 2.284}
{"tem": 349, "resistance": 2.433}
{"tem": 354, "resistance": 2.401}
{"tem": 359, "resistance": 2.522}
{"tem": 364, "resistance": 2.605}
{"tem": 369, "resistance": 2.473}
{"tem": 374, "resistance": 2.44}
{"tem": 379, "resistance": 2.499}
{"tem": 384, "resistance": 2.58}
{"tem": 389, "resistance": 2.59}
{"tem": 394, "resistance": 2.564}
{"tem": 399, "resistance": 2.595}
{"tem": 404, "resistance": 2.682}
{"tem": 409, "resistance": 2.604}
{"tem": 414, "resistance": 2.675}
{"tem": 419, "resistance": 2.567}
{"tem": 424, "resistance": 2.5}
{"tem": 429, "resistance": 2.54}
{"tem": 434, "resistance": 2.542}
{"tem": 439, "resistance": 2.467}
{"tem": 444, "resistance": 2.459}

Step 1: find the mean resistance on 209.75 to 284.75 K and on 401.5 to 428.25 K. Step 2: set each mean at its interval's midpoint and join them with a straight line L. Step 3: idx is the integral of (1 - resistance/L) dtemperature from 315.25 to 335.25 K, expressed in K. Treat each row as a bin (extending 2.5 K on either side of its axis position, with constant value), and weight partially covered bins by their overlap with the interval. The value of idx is 1.7 K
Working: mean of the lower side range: 2.13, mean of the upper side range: 2.6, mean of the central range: 2.15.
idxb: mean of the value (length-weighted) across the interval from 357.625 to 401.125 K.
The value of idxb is 2.54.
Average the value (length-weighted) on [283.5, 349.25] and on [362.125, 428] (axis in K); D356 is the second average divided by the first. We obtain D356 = 1.1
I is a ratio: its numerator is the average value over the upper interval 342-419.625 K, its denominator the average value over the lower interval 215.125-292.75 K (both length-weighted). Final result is 1.2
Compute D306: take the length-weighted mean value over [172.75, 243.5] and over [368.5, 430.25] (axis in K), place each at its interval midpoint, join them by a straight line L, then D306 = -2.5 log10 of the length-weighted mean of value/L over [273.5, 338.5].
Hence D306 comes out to 0.06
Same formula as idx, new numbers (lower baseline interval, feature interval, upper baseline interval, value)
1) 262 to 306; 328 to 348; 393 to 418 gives 1.7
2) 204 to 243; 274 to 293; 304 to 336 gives -1.1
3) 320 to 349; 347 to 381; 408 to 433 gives -2.2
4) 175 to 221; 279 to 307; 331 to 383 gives 0.1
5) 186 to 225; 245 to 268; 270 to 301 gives 1.0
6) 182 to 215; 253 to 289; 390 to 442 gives 1.6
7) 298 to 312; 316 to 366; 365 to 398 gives 2.1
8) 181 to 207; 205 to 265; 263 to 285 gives 2.5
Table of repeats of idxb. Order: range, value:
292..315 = 2.27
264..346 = 2.22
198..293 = 2.14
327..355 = 2.25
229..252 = 2.08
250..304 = 2.21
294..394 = 2.36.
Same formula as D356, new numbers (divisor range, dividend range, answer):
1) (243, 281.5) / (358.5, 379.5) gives 1.17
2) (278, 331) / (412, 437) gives 1.14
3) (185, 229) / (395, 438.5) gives 1.21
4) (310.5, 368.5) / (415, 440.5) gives 1.10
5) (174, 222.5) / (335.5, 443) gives 1.17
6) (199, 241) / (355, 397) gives 1.21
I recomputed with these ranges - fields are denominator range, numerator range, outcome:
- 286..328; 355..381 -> 1.12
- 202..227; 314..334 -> 1.03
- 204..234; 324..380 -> 1.13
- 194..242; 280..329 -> 1.07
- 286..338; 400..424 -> 1.18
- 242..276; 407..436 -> 1.21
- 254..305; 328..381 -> 1.07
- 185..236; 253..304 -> 1.04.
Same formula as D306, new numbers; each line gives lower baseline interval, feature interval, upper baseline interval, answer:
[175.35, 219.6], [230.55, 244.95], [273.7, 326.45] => 0.06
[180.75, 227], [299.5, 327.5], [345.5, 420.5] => 0.07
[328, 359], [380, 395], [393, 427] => -0.03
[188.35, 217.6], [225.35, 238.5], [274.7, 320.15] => 0.05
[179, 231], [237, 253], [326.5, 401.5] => 0.06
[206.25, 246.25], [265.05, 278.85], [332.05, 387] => 0.02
